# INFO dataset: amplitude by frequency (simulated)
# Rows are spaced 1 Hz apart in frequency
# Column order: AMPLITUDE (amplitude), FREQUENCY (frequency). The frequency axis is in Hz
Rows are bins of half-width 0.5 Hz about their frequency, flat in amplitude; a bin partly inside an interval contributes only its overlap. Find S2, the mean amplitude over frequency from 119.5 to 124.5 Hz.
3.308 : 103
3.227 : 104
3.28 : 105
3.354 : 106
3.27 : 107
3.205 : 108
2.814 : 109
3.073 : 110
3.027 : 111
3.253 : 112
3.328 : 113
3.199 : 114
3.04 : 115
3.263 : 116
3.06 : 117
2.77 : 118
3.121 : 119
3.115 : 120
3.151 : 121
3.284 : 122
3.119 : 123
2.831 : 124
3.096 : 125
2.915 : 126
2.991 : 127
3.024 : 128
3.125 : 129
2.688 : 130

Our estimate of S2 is 3.1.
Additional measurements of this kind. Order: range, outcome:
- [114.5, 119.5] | 3.05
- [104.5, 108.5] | 3.28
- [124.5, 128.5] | 3.01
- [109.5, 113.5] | 3.17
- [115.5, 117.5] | 3.16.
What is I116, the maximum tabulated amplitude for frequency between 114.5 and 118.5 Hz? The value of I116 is 3.263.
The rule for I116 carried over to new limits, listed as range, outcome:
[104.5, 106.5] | 3.354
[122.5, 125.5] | 3.119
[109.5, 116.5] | 3.328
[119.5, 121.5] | 3.151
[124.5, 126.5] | 3.096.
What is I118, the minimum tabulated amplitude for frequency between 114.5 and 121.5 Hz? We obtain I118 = 2.77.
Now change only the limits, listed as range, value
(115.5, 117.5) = 3.06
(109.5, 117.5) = 3.027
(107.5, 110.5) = 2.814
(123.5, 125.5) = 2.831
